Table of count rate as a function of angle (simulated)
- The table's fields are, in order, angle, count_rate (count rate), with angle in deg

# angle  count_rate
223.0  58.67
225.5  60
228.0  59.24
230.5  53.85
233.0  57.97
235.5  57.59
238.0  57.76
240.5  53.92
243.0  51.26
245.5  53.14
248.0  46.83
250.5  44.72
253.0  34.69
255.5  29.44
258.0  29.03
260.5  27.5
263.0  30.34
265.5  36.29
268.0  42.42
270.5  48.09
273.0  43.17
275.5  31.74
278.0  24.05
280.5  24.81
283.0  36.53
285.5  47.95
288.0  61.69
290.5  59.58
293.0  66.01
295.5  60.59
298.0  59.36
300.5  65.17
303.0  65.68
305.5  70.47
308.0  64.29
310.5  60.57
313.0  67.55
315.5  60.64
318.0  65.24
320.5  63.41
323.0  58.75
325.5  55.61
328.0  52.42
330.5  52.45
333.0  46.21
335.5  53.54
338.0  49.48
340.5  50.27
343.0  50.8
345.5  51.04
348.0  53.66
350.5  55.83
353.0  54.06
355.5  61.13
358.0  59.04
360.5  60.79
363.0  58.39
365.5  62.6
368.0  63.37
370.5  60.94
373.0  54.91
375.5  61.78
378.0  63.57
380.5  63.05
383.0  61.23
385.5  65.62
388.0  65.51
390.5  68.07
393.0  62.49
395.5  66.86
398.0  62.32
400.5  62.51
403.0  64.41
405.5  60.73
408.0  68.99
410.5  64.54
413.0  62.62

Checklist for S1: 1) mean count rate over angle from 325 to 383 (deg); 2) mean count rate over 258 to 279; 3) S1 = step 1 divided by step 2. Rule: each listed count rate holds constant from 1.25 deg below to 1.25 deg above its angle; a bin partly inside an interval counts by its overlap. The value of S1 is 1.60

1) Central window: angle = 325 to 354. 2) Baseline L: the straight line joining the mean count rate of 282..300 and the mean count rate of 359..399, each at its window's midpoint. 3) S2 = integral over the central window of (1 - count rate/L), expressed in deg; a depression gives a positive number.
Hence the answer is 3.8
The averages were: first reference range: 56.6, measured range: 52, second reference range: 62.6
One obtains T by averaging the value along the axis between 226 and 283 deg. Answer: 42.7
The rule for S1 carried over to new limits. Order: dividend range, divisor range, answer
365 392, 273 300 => 1.32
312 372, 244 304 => 1.28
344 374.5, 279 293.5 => 1.20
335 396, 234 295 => 1.36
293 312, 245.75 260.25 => 1.71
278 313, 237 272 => 1.35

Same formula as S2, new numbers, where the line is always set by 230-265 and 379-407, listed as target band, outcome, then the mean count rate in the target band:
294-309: -3.6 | 64.3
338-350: 1.2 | 51.5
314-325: -1.5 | 61.7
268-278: 1.8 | 39.1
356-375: 0.0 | 60.1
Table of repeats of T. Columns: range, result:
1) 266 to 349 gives 53.3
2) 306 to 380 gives 57.9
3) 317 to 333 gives 56.9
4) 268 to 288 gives 38.5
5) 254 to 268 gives 31.7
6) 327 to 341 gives 50.7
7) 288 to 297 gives 61.9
